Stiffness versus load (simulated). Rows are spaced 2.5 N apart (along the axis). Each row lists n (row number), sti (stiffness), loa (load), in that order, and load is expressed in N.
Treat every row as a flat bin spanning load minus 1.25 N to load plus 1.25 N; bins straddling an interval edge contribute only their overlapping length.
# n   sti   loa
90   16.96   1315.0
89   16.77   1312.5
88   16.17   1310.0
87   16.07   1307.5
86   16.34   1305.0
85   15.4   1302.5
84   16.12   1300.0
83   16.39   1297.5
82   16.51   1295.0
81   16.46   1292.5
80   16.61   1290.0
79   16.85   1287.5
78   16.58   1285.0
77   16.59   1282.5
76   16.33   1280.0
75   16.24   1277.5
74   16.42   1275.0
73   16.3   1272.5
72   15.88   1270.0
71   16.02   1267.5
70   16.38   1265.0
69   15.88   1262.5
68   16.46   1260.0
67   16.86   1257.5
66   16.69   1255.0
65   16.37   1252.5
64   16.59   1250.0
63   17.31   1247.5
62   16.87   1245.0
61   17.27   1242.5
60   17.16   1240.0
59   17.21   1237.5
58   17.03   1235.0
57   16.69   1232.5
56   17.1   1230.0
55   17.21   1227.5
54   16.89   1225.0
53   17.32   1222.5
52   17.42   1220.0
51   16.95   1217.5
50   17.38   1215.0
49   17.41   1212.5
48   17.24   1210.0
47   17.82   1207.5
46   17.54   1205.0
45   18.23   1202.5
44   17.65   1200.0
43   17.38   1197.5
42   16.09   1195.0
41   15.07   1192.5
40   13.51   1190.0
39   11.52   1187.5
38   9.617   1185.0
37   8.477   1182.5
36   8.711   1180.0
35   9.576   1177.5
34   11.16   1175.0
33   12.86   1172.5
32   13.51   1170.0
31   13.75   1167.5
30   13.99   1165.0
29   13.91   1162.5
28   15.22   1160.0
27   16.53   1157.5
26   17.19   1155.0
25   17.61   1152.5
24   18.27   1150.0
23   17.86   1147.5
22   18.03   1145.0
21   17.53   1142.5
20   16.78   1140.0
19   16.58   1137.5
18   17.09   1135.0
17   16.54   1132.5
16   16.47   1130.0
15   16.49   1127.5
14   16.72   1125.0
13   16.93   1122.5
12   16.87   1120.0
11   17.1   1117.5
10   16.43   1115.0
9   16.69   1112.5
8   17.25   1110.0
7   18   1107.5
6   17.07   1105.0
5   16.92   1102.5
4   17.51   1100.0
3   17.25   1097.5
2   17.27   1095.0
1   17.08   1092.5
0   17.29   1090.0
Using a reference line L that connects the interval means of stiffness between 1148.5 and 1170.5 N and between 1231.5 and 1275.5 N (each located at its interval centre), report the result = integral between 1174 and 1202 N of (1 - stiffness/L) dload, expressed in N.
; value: 5.6 N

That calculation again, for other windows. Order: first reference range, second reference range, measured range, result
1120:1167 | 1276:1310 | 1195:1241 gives -2.2 N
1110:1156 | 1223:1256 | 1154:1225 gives 9.3 N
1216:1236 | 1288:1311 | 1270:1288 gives 0.1 N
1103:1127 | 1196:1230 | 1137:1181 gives 5.7 N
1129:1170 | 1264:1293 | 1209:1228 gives -1.0 N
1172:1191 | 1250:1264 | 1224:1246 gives -3.5 N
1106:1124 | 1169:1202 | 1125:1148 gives -1.9 N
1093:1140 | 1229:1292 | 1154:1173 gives 2.5 N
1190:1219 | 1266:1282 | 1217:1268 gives -0.8 N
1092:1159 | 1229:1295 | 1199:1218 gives -0.8 N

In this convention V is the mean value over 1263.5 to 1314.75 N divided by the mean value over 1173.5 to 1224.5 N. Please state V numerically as 1.10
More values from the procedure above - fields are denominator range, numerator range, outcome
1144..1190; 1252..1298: 1.19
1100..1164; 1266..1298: 0.97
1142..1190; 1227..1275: 1.20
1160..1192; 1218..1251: 1.43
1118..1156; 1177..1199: 0.72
